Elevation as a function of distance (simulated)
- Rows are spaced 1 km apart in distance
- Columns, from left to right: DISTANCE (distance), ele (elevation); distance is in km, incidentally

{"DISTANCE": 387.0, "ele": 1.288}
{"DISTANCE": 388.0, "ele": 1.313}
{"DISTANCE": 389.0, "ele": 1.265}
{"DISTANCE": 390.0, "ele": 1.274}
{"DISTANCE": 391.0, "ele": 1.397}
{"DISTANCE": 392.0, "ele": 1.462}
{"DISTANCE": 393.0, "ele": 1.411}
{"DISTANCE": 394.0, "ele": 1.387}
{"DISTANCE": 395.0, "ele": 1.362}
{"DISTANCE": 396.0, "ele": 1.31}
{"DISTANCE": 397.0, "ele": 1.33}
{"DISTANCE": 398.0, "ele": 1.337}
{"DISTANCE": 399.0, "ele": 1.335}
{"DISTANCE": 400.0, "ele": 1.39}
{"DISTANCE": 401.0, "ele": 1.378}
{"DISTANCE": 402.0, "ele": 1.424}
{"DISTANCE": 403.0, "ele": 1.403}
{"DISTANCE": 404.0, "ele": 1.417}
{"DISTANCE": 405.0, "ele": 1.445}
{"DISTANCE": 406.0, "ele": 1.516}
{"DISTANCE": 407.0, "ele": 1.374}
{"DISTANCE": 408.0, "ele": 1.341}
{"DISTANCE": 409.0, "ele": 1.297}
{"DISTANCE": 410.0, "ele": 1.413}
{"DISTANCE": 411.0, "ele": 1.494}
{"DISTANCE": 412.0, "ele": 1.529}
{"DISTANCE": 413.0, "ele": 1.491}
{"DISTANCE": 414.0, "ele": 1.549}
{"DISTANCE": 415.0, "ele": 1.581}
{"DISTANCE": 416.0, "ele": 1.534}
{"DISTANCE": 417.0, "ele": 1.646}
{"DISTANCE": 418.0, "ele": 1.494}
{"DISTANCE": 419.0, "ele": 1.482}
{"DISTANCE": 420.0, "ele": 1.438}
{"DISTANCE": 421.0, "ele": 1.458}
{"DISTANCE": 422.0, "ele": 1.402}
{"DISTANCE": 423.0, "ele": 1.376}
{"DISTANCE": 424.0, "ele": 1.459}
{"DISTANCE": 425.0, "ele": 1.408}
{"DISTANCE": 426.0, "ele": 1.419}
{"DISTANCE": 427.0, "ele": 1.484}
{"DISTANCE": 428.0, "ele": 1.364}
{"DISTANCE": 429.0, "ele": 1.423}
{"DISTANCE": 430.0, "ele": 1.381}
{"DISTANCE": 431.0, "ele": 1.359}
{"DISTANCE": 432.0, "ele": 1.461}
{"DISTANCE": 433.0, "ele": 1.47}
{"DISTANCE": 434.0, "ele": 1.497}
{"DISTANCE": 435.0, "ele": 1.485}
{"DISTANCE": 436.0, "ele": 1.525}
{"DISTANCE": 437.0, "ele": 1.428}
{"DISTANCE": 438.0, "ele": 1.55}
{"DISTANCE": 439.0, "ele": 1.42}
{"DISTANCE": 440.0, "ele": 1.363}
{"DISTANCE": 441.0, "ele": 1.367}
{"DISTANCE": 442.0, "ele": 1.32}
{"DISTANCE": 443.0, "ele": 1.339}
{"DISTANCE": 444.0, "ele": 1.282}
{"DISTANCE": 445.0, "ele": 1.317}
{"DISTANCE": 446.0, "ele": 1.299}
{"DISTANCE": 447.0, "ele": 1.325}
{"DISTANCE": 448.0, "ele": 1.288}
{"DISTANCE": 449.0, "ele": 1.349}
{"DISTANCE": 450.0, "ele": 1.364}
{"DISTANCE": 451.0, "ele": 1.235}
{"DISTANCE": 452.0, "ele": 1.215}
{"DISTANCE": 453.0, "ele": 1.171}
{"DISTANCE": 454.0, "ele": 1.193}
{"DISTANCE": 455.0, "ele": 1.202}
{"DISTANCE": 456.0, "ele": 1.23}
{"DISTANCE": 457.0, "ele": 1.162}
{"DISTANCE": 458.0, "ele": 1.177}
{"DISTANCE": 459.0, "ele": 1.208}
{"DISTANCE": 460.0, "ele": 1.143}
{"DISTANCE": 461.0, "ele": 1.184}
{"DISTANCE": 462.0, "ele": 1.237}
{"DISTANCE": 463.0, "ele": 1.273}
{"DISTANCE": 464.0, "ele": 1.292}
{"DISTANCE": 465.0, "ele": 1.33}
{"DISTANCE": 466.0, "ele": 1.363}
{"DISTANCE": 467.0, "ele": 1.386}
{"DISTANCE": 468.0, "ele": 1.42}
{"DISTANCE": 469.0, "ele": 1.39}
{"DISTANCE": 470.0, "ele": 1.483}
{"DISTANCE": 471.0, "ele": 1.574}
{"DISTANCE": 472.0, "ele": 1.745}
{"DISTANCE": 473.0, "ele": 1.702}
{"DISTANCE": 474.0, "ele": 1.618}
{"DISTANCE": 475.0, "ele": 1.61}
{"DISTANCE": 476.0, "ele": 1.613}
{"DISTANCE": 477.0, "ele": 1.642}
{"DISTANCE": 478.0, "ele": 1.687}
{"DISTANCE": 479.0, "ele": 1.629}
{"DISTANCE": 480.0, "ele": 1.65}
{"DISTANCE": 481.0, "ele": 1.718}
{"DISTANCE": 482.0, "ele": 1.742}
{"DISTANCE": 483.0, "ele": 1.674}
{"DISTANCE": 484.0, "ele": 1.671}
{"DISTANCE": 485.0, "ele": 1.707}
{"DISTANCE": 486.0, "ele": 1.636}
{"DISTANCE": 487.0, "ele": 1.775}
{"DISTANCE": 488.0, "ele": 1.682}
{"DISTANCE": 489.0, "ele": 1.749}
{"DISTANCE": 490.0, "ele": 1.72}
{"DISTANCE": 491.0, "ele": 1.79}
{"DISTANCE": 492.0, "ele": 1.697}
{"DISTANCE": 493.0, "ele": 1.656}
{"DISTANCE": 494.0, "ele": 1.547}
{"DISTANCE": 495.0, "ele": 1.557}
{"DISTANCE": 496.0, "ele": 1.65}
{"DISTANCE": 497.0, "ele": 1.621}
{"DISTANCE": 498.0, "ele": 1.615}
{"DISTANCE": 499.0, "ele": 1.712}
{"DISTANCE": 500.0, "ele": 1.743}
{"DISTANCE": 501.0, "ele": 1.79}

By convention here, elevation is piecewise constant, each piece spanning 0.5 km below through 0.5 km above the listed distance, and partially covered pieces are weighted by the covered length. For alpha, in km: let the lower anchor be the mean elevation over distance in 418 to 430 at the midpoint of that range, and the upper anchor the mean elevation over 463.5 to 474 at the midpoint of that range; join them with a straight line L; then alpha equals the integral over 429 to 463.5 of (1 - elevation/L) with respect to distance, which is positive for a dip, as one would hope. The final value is 3.1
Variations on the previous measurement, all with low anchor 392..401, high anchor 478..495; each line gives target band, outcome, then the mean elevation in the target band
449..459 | 2.2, 1.22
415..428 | -0.1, 1.47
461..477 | 1.6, 1.47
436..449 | 1.4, 1.36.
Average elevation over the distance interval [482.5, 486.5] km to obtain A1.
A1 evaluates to 1.67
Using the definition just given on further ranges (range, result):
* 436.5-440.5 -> 1.44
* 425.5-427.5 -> 1.45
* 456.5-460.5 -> 1.17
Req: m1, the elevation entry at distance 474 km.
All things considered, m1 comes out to 1.618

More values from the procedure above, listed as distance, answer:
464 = 1.292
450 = 1.364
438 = 1.55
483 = 1.674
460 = 1.143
